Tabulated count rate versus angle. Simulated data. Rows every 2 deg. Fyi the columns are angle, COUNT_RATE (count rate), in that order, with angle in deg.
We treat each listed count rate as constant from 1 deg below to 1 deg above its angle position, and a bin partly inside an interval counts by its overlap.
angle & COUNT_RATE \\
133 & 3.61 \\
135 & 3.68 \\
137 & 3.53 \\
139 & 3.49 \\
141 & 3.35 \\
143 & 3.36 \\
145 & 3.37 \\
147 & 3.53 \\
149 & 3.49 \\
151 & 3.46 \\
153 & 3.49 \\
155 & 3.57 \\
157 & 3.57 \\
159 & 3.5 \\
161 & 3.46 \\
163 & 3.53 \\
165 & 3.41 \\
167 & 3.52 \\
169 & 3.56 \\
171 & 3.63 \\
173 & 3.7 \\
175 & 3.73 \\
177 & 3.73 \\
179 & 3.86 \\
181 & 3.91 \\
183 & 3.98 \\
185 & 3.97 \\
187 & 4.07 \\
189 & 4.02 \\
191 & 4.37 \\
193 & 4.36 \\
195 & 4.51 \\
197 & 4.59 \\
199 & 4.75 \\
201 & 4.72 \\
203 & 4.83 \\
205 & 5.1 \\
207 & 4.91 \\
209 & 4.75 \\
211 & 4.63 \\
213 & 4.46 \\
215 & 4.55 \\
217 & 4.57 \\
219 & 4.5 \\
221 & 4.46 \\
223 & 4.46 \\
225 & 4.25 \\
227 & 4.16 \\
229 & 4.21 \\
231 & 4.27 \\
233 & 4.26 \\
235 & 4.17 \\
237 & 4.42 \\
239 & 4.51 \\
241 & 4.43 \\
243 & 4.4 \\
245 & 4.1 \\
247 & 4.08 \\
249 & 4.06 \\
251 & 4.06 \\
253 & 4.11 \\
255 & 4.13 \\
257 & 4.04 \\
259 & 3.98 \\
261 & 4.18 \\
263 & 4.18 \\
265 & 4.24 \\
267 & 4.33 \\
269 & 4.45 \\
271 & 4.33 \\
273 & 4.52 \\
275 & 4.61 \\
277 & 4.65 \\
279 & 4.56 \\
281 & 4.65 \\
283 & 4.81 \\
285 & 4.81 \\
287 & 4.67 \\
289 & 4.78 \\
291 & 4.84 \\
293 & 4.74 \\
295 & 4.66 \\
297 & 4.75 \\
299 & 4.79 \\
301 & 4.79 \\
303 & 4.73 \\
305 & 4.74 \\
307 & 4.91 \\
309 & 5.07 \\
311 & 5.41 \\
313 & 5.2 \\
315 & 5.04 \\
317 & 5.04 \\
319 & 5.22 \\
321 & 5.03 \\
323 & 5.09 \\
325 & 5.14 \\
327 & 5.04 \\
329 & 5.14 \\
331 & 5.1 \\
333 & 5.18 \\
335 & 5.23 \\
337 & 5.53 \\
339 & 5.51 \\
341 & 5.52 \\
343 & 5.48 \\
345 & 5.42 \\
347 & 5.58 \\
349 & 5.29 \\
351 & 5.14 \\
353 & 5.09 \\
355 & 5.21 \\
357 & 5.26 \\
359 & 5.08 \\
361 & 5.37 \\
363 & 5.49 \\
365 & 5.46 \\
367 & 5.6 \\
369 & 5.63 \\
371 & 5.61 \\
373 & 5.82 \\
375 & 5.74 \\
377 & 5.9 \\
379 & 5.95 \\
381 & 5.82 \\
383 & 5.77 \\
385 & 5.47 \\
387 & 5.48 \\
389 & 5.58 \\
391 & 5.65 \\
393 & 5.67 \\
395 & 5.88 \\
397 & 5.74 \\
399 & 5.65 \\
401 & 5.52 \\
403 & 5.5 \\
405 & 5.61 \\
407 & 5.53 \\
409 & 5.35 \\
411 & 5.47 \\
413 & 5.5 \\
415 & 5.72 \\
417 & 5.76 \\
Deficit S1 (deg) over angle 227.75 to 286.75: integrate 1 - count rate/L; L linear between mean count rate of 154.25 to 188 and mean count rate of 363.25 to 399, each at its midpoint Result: 2.3 deg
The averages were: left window 3.69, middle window 4.33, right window 5.69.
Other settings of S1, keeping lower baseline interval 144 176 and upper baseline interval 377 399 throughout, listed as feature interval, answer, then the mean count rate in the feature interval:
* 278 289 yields 0.01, 4.71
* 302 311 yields 0.02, 4.92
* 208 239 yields -2.08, 4.41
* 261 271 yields 0.56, 4.29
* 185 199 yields -1.77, 4.33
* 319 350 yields -0.51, 5.28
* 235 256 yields 0.57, 4.23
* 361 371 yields -0.07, 5.53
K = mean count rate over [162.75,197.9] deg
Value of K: 3.92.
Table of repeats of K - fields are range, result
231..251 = 4.26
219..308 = 4.44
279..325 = 4.9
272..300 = 4.7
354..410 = 5.58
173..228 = 4.37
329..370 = 5.35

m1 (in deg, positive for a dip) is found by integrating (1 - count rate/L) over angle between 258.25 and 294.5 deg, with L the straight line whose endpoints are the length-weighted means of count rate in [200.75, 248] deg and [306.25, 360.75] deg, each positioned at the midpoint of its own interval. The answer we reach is 2.3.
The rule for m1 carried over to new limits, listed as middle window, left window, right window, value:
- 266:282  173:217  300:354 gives 1.1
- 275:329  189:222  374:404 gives 3.0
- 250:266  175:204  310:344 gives 2.1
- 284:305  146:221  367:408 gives 0.8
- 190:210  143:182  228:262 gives -4.3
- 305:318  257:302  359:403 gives -0.5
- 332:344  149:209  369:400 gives -0.2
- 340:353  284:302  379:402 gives -0.3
